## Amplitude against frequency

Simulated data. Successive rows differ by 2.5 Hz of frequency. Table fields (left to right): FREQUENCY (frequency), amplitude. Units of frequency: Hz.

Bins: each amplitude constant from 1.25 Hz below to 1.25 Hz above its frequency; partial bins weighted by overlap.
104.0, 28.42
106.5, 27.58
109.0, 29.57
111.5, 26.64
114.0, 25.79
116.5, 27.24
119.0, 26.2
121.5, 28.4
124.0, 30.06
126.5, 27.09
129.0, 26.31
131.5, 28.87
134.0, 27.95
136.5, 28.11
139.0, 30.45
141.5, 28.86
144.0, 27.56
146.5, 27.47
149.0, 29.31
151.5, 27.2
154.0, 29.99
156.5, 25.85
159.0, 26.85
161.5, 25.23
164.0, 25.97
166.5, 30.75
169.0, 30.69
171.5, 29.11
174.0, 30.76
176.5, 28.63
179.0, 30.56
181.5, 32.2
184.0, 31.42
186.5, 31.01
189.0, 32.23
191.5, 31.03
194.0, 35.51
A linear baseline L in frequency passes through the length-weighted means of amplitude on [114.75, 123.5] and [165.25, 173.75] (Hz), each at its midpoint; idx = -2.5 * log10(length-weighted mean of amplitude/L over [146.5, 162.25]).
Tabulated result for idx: 0.07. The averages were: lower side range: 27.4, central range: 27.5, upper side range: 30.3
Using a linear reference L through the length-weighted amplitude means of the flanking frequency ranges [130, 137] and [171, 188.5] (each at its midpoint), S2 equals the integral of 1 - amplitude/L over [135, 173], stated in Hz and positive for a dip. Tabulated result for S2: 1.4 Hz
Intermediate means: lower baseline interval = 28.3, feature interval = 28.2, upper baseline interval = 30.7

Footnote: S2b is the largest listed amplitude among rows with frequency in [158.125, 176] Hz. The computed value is 30.76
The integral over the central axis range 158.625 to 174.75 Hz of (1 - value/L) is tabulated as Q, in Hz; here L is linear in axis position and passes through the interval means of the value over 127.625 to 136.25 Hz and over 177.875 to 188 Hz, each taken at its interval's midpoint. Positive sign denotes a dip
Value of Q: 0.9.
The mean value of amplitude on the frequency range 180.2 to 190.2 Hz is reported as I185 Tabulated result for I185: 31.7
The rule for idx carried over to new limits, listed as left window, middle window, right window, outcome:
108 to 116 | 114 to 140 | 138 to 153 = -0.01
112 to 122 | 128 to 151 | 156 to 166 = -0.07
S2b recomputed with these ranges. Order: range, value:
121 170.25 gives 30.75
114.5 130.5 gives 30.06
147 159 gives 29.99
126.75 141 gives 30.45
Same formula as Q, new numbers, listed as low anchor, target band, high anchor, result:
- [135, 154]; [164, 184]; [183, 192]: 0.2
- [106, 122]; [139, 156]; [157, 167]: -0.9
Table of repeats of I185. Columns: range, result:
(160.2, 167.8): 27.3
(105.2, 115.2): 27.4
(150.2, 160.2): 27.5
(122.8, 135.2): 28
